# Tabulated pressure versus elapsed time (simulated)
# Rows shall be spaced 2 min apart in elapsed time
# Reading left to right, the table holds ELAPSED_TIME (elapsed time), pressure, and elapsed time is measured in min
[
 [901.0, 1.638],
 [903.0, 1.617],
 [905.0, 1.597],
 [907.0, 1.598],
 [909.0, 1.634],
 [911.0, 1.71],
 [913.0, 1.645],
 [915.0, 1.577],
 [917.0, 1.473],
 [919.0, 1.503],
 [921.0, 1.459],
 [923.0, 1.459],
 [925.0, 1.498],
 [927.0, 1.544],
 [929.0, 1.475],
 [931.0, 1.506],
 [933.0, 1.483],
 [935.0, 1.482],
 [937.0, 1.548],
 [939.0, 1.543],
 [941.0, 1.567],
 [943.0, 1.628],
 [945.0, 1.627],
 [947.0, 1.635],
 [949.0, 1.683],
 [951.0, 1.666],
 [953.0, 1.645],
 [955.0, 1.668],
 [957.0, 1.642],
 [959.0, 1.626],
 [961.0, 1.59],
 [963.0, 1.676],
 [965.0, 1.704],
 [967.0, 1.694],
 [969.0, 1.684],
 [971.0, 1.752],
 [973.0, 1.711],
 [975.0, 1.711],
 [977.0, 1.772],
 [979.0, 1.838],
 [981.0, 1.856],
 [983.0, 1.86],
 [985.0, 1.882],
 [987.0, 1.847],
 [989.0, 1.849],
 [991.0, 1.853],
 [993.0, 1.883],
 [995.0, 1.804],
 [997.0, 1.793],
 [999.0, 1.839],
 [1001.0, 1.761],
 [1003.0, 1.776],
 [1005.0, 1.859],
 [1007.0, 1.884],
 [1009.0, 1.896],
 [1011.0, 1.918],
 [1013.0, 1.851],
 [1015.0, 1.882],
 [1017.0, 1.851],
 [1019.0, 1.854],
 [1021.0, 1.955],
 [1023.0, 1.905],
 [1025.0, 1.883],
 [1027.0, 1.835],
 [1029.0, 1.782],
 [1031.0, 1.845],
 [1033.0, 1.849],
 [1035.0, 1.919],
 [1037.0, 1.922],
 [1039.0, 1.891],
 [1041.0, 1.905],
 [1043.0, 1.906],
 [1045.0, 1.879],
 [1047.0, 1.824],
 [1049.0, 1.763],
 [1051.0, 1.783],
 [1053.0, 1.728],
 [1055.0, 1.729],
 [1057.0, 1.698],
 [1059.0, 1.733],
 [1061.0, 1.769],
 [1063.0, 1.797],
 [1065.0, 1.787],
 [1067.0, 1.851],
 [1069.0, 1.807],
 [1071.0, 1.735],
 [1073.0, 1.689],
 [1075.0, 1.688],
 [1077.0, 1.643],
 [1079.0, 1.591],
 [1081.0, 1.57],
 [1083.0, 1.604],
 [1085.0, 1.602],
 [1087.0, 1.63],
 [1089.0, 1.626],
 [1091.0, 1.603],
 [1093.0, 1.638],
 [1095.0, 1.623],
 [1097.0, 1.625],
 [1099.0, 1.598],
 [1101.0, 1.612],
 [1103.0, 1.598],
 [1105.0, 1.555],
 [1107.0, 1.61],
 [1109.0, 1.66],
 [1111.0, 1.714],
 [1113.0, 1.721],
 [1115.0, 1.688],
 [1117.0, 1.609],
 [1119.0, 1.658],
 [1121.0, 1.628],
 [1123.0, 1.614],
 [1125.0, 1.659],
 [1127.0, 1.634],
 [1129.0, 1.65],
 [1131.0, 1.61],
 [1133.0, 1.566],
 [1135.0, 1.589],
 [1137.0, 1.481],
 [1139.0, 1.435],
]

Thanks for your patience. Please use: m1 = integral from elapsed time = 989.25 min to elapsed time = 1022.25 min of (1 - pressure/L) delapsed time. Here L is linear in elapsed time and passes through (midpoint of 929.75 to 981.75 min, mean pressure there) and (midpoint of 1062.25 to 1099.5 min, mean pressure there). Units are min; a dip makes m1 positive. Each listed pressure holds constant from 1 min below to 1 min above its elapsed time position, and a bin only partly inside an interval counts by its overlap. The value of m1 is -3.9 min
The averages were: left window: 1.65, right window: 1.67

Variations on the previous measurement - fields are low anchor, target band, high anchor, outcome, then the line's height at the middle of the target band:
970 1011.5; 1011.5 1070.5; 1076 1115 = -3.6 min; 1.73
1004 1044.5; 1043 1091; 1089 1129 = 1.0 min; 1.76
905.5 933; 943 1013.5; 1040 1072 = -4.7 min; 1.65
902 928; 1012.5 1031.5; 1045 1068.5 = -1.6 min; 1.72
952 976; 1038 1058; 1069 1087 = -1.9 min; 1.66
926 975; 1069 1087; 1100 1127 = -0.2 min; 1.64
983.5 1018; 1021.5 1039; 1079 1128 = -0.8 min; 1.79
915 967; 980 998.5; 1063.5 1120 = -2.8 min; 1.6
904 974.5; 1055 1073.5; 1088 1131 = -1.6 min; 1.62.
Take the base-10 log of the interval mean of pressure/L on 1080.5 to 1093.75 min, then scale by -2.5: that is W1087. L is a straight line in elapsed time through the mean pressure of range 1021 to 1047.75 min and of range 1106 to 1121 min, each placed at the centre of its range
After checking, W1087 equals 0.08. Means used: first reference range 1.88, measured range 1.61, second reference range 1.66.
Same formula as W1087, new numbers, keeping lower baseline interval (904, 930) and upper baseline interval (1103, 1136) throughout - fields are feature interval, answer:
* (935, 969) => -0.04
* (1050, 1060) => -0.08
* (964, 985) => -0.12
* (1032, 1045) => -0.18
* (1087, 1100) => 0.00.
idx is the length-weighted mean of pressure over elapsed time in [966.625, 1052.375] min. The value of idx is 1.84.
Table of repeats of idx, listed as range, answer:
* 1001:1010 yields 1.84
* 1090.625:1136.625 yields 1.63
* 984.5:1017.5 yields 1.85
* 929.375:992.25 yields 1.68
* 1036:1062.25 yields 1.81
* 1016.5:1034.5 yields 1.86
